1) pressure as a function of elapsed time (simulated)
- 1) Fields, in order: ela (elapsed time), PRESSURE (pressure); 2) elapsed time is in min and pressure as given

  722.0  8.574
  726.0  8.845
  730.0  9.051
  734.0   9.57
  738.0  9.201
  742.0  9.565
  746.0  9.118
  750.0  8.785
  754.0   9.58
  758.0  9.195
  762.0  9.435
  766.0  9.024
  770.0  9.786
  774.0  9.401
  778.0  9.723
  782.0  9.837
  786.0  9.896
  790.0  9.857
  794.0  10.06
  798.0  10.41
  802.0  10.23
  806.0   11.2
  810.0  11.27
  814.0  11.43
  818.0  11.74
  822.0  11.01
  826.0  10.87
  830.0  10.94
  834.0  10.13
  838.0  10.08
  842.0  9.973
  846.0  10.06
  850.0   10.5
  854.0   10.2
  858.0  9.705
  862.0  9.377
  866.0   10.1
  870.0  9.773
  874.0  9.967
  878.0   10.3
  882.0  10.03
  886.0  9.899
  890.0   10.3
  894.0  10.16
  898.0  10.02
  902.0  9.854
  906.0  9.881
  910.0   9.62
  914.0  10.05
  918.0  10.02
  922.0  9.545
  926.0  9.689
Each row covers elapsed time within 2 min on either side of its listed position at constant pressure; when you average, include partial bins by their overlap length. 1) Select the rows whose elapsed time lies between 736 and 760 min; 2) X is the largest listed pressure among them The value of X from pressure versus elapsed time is 9.58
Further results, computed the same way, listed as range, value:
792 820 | 11.74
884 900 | 10.3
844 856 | 10.5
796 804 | 10.41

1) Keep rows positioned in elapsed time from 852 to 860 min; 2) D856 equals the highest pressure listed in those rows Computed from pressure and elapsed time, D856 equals 10.2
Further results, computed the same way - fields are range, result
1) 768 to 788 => 9.896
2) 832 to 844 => 10.13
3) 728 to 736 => 9.57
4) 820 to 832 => 11.01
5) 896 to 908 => 10.02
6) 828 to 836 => 10.94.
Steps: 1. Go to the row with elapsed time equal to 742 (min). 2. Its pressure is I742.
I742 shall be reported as 9.565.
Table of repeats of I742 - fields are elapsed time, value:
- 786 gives 9.896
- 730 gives 9.051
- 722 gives 8.574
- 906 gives 9.881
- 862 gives 9.377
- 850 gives 10.5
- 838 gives 10.08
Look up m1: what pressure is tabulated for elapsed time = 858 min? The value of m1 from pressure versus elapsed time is 9.705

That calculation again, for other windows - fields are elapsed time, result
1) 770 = 9.786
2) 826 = 10.87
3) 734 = 9.57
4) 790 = 9.857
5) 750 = 8.785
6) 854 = 10.2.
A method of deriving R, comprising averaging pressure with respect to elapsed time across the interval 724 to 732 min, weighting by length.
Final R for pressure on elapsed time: 8.95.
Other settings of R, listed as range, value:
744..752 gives 8.95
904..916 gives 9.85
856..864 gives 9.54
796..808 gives 10.6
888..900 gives 10.2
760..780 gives 9.47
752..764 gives 9.4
